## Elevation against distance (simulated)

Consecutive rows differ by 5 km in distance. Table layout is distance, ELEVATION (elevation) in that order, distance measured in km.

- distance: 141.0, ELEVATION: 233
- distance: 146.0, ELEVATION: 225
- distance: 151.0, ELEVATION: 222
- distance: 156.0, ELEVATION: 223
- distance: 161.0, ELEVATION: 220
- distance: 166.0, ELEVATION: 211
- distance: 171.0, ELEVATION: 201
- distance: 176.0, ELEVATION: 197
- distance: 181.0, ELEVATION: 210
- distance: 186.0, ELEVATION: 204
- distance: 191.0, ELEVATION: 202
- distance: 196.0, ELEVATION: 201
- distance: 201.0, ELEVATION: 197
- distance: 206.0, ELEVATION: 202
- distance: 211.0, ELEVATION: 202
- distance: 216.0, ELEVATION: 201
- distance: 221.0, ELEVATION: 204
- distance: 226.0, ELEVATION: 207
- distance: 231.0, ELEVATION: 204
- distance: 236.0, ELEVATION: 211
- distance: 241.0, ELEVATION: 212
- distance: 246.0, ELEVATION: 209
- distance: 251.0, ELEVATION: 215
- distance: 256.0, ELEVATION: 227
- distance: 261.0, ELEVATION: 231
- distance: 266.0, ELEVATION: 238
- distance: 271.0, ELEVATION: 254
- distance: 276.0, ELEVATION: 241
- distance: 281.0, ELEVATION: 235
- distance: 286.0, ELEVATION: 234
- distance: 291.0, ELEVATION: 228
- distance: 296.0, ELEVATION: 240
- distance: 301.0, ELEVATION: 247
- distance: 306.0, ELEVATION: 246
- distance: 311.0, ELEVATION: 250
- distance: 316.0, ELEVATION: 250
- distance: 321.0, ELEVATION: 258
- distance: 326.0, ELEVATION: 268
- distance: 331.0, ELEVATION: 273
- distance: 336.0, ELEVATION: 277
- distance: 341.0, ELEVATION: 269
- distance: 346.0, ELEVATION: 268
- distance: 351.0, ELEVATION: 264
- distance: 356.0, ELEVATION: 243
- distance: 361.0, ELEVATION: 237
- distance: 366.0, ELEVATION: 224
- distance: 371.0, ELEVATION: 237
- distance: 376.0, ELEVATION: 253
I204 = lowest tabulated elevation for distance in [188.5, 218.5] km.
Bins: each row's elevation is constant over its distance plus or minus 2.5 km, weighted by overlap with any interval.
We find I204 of 197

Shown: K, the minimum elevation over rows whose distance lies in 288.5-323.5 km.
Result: 228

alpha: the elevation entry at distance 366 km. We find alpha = 224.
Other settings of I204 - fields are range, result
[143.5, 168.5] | 211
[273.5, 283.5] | 235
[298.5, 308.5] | 246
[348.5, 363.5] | 237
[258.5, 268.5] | 231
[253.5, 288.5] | 227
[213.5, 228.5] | 201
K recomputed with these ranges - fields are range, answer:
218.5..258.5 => 204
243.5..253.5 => 209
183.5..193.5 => 202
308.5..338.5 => 250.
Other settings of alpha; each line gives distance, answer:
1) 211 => 202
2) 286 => 234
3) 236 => 211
